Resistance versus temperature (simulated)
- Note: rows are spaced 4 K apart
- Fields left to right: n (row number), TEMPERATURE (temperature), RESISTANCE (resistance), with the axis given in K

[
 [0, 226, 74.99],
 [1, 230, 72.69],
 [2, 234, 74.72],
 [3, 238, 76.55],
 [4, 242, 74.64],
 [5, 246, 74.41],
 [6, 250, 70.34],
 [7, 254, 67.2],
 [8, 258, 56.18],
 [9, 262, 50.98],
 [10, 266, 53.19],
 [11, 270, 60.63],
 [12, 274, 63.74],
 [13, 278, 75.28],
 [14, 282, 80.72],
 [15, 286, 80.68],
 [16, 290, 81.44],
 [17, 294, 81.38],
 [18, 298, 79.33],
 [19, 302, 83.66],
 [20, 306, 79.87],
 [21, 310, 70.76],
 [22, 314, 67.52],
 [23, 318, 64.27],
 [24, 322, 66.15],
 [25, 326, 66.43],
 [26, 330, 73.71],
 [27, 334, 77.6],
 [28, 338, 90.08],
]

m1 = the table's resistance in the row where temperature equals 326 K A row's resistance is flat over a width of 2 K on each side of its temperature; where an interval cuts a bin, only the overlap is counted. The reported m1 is 66.43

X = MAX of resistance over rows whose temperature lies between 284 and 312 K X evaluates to 83.66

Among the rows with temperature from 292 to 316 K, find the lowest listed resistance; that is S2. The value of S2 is 67.52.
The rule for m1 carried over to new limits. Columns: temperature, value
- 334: 77.6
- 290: 81.44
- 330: 73.71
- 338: 90.08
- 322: 66.15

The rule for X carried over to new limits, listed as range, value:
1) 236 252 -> 76.55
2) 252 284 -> 80.72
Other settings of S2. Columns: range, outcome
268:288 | 60.63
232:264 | 50.98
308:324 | 64.27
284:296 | 80.68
